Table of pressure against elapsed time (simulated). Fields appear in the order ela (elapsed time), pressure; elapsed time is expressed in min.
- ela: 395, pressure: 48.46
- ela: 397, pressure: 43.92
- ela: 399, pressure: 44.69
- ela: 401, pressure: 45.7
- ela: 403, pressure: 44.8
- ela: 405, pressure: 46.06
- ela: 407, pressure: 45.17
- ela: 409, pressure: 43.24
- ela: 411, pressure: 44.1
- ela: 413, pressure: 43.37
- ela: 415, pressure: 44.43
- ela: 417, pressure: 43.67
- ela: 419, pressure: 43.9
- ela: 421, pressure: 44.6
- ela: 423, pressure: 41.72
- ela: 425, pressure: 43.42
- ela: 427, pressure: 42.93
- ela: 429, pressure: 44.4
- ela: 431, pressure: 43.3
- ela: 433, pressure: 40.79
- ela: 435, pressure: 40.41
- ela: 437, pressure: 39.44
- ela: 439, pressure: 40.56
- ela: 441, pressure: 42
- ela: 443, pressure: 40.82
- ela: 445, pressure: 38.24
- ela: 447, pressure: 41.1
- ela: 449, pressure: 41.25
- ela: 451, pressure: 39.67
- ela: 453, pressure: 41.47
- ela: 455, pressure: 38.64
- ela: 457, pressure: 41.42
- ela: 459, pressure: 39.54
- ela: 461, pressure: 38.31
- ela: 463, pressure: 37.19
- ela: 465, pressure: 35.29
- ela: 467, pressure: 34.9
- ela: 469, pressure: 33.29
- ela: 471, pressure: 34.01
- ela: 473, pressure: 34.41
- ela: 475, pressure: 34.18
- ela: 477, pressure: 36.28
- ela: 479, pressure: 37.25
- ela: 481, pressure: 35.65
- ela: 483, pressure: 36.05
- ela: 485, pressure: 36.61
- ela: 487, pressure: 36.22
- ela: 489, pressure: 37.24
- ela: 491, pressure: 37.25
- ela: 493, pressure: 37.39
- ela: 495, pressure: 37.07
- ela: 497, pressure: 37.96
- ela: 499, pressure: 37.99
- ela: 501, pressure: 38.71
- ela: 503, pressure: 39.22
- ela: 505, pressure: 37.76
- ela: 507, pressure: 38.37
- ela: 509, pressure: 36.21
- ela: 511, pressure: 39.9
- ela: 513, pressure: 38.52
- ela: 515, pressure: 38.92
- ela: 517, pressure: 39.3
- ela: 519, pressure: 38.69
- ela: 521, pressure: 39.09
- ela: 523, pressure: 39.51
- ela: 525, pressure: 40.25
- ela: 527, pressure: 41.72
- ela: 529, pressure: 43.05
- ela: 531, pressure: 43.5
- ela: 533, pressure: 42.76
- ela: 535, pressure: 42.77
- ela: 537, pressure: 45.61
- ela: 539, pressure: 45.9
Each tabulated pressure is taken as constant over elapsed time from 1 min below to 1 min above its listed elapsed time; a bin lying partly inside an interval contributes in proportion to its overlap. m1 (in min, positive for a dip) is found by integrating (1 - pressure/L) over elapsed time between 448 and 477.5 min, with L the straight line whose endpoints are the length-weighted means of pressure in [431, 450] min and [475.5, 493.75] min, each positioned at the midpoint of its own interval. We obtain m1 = 1.0 min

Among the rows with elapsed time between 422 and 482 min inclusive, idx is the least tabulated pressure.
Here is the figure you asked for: 33.29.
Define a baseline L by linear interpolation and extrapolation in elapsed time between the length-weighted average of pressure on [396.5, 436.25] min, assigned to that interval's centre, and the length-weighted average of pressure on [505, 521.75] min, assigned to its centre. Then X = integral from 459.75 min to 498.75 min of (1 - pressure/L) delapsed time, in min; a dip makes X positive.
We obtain 4.0 min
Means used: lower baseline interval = 43.7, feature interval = 36.2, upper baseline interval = 38.6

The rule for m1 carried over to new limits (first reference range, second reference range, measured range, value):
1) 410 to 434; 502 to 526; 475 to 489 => 1.4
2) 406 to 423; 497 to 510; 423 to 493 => 4.1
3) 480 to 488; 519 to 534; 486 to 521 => 0.3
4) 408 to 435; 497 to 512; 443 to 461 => 0.6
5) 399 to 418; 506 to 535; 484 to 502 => 1.7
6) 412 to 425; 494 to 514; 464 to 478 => 2.0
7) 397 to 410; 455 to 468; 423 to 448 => -0.3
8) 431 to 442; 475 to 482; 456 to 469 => 0.2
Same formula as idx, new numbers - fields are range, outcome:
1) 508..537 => 36.21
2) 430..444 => 39.44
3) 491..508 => 37.07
